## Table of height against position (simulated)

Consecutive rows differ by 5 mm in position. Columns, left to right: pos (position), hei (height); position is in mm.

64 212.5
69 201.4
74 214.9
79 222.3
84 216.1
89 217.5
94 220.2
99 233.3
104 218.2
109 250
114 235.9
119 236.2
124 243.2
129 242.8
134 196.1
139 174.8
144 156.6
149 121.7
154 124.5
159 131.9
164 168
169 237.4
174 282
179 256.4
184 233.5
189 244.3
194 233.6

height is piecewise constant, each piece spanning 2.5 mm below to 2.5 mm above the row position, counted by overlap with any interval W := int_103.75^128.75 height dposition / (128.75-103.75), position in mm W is 239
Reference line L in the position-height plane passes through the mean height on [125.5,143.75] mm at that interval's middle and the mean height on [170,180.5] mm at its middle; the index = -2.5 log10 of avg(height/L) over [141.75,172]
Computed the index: 0.440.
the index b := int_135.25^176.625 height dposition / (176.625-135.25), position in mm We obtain 176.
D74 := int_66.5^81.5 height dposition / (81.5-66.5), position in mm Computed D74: 213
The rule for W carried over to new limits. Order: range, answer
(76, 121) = 228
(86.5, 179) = 206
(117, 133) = 237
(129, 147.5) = 182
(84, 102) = 222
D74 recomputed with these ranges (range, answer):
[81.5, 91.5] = 217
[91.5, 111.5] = 230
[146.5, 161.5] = 126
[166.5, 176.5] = 260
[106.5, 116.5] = 243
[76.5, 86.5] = 219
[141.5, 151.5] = 139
